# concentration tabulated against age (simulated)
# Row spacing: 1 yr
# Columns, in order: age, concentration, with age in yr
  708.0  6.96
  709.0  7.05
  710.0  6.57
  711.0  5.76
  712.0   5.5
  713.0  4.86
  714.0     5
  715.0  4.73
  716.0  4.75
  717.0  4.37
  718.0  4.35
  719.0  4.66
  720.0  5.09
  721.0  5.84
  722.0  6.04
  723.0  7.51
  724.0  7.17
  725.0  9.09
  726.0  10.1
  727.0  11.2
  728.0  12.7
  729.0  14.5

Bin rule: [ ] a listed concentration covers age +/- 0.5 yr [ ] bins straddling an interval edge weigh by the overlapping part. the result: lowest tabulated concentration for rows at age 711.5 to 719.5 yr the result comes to 4.35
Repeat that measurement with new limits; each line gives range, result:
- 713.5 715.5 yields 4.73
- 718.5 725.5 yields 4.66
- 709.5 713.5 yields 4.86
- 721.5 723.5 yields 6.04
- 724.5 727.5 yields 9.09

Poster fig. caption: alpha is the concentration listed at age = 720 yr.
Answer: 5.09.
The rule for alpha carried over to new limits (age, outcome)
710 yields 6.57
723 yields 7.51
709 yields 7.05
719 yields 4.66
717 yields 4.37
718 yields 4.35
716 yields 4.75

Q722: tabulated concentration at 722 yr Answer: 6.04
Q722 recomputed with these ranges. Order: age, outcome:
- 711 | 5.76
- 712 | 5.5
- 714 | 5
